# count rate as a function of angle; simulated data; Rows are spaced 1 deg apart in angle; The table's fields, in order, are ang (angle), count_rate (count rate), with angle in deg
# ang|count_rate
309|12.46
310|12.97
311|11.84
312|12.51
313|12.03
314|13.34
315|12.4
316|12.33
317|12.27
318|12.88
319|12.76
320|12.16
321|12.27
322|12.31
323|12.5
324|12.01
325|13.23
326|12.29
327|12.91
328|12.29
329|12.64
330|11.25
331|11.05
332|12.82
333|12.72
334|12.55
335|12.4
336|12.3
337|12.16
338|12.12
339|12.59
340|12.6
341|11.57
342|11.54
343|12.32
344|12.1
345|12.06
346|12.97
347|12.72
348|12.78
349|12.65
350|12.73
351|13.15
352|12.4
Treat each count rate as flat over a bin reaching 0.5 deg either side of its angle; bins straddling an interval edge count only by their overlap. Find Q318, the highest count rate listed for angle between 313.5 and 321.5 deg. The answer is 13.34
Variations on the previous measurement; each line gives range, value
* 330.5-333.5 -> 12.82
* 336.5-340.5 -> 12.6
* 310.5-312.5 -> 12.51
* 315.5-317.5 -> 12.33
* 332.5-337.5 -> 12.72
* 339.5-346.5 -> 12.97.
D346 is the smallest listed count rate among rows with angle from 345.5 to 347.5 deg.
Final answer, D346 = 12.72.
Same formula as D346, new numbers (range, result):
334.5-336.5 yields 12.3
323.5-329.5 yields 12.01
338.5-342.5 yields 11.54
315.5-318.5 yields 12.27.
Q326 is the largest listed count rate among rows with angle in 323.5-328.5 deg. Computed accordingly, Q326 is 13.23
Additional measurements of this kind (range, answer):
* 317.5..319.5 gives 12.88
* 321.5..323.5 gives 12.5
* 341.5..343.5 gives 12.32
